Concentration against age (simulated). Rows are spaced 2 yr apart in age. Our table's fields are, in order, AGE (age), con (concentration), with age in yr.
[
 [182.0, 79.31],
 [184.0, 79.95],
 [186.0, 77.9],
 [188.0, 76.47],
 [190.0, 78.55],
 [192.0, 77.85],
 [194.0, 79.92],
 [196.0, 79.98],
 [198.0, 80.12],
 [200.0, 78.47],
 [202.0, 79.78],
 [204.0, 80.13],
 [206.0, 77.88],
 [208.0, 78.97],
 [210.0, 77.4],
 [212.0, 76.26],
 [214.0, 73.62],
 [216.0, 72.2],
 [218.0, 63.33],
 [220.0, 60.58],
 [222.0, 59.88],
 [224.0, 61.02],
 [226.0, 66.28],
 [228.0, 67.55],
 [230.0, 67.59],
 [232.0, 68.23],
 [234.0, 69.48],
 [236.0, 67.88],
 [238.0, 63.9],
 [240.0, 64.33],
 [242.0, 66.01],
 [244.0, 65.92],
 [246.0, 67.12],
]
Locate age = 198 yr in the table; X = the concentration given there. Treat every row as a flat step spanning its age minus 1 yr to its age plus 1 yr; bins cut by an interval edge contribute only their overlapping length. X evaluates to 80.12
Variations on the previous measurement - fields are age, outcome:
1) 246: 67.12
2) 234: 69.48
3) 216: 72.2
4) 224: 61.02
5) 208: 78.97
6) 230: 67.59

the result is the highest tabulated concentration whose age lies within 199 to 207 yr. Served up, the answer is 80.13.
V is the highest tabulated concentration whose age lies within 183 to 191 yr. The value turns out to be 79.95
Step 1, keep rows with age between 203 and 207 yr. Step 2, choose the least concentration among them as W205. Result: 77.88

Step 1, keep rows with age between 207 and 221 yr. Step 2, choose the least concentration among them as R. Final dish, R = 60.58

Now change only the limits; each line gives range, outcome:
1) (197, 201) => 78.47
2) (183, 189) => 76.47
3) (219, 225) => 59.88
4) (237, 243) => 63.9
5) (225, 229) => 66.28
